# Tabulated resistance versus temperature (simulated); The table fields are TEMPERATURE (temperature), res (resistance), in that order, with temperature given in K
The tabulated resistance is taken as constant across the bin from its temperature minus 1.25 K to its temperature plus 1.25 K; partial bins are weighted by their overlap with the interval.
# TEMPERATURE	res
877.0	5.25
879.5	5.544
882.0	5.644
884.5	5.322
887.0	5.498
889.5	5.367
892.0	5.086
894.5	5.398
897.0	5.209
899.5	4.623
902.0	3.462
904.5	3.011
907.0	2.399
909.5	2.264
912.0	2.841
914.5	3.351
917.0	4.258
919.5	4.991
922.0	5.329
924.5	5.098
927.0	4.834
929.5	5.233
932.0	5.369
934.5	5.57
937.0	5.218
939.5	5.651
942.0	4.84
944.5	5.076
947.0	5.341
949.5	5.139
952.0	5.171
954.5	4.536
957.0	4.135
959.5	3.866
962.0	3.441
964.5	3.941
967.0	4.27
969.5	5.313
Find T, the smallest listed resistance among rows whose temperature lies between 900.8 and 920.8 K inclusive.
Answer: 2.264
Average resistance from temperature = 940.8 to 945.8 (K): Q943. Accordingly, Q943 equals 4.96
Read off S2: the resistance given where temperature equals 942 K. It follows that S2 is 4.84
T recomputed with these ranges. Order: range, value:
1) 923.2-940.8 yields 4.834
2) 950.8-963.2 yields 3.441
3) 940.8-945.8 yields 4.84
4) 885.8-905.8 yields 3.011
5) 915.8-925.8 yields 4.258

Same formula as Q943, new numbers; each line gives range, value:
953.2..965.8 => 3.99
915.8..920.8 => 4.64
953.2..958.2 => 4.35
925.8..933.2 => 5.15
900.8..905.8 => 3.23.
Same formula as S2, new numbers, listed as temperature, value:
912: 2.841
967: 4.27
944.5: 5.076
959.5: 3.866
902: 3.462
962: 3.441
